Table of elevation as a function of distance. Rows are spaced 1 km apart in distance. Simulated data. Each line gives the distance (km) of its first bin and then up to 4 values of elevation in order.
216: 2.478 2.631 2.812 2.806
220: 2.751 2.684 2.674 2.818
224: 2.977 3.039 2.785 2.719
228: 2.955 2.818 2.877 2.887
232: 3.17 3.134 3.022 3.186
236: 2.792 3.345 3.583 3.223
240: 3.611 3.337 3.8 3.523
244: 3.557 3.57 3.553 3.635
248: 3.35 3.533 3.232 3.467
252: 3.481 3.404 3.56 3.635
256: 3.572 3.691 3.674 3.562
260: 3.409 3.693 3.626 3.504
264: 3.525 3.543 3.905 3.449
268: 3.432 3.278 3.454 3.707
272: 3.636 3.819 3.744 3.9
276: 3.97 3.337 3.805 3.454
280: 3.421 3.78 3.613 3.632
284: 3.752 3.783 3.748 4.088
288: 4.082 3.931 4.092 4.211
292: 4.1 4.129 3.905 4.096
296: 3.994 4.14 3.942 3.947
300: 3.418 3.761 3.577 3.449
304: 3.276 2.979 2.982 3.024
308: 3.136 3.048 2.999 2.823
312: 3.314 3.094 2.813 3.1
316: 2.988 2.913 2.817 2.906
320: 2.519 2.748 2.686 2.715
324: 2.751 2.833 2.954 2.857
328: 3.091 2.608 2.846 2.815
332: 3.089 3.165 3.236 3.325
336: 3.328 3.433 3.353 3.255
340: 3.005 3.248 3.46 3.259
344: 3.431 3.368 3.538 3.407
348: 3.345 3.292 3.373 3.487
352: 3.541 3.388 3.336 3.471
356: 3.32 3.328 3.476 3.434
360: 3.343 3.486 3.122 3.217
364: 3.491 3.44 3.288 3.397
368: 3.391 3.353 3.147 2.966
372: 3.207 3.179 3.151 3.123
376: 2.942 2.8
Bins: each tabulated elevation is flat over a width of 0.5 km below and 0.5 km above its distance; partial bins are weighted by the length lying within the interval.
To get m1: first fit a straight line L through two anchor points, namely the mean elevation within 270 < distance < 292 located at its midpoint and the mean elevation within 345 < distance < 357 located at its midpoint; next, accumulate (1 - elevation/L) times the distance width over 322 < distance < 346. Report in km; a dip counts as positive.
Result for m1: 2.7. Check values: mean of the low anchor 3.79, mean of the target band 3.11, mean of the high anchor 3.4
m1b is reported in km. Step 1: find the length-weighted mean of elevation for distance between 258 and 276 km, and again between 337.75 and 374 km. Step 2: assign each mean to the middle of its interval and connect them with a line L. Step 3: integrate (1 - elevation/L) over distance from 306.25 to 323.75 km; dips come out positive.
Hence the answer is 2.7 km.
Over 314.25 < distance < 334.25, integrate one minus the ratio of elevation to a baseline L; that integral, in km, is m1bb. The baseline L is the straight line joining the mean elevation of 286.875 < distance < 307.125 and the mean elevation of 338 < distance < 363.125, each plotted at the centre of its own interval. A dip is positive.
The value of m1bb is 3.85 km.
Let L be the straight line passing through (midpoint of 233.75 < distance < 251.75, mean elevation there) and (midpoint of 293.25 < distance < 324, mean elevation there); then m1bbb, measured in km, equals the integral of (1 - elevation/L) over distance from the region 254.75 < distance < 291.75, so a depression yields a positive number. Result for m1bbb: -4.0 km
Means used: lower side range 3.41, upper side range 3.24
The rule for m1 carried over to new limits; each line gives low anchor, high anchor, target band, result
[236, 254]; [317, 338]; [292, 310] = -2.7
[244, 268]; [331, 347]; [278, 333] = 0.8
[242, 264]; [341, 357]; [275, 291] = -1.3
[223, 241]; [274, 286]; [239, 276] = -1.9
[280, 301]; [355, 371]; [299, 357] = 7.2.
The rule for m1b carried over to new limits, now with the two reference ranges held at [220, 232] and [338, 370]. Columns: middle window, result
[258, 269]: -2.0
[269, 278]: -1.9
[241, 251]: -2.0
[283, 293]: -2.8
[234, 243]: -1.4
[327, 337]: 0.6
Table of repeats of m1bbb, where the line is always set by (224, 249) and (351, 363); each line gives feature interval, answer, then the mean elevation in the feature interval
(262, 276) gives -1.5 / 3.62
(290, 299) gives -2.1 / 4.06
